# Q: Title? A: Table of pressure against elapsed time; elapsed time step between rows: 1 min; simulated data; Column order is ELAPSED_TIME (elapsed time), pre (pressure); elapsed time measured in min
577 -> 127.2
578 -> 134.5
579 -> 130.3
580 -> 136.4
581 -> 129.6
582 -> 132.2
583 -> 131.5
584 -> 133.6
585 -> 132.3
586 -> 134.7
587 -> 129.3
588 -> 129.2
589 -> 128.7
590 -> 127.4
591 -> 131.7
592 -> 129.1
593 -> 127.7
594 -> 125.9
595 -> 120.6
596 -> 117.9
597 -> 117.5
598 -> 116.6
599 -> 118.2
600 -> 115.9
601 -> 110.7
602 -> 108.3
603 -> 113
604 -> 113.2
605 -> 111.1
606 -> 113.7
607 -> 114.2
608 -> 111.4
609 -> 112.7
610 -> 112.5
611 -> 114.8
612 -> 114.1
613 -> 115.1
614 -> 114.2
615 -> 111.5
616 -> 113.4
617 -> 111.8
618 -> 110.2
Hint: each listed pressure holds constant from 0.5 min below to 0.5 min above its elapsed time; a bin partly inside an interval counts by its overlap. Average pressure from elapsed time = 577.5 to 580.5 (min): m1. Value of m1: 134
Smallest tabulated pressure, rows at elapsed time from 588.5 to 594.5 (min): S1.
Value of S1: 125.9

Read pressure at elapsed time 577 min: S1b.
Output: 127.2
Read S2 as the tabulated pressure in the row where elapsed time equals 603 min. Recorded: 113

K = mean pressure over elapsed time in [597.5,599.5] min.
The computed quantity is 117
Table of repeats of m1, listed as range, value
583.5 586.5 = 134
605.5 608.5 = 113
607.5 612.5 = 113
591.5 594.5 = 128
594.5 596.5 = 119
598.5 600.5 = 117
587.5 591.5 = 129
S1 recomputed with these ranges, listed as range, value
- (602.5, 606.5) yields 111.1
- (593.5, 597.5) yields 117.5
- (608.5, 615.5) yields 111.5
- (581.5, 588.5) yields 129.2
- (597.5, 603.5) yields 108.3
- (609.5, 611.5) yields 112.5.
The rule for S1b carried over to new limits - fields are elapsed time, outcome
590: 127.4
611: 114.8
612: 114.1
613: 115.1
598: 116.6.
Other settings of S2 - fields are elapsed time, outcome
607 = 114.2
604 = 113.2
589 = 128.7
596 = 117.9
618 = 110.2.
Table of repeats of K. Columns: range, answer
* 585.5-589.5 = 130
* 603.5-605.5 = 112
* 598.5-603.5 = 113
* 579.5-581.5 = 133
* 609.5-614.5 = 114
